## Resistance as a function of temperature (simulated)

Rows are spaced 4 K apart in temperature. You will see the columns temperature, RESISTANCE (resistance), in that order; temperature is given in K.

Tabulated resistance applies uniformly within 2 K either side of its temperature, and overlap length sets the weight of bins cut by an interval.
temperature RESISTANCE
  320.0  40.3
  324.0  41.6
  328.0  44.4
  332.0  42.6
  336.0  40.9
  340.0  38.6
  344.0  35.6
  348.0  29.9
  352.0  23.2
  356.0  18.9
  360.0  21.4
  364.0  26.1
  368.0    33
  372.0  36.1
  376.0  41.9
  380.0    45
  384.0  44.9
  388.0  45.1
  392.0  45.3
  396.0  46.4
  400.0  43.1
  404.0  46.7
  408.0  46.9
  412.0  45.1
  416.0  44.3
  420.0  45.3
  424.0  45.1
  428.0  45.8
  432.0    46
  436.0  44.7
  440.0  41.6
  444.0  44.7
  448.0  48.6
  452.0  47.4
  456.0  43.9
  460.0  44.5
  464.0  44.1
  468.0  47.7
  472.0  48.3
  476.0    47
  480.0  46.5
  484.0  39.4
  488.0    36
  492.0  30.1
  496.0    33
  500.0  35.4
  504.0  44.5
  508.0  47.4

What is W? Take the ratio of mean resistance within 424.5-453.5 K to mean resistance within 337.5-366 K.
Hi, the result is 1.63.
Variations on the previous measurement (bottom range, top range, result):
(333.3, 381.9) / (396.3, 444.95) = 1.38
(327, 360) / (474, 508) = 1.19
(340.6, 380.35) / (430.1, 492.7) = 1.43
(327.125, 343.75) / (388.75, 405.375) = 1.11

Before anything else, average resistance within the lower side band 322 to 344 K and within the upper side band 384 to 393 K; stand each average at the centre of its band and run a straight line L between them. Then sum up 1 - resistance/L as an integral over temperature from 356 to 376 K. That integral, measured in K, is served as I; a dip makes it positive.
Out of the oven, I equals 6.5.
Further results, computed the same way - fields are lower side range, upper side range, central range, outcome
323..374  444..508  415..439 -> -3.8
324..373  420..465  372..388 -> -2.6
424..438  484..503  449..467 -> -2.0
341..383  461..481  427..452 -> -1.8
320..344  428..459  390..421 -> -1.1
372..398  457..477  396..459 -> -0.2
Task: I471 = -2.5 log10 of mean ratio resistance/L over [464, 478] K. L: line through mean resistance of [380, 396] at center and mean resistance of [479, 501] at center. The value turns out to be -0.23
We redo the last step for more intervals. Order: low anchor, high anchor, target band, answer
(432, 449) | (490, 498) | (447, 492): -0.17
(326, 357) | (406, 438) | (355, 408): 0.05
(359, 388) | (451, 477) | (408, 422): -0.11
